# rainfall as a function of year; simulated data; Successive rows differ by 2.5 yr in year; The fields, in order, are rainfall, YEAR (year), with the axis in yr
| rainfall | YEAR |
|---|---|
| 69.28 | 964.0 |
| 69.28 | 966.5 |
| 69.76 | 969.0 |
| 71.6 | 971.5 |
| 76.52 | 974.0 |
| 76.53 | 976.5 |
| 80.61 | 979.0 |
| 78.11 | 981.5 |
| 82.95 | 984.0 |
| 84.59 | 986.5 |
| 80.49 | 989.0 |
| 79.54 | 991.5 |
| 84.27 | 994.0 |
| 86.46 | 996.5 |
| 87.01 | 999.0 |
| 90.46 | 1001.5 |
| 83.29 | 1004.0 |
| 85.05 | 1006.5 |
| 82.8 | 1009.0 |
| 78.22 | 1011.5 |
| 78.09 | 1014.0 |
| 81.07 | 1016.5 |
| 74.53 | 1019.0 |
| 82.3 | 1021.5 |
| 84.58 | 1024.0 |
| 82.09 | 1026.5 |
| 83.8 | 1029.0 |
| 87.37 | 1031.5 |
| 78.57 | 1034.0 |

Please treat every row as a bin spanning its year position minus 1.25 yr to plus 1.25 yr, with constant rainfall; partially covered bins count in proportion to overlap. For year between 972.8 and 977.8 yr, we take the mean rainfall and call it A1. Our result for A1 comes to 76.6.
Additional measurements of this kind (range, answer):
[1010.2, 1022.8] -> 78.9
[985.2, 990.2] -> 82.6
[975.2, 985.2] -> 79.5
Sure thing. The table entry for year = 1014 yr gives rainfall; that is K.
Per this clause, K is 78.09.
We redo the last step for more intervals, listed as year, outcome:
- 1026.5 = 82.09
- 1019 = 74.53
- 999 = 87.01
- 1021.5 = 82.3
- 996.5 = 86.46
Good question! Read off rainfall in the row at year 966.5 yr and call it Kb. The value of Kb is 69.28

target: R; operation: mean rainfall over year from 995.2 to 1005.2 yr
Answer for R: 86.8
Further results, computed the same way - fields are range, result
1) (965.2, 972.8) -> 70.2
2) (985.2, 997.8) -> 83.1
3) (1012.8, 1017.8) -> 79.5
